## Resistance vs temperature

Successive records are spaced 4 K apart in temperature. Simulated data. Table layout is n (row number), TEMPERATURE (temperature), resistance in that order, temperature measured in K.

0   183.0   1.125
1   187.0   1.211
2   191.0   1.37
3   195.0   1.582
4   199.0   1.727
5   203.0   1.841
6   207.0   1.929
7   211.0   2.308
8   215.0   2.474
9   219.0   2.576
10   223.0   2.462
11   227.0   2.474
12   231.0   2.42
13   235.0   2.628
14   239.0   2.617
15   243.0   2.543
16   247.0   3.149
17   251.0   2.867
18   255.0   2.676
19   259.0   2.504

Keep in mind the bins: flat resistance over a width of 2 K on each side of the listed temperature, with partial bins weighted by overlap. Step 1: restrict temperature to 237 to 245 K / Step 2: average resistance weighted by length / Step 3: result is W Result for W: 2.58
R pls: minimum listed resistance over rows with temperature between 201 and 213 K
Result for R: 1.841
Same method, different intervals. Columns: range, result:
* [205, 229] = 1.929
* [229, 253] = 2.42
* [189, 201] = 1.37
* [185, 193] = 1.211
